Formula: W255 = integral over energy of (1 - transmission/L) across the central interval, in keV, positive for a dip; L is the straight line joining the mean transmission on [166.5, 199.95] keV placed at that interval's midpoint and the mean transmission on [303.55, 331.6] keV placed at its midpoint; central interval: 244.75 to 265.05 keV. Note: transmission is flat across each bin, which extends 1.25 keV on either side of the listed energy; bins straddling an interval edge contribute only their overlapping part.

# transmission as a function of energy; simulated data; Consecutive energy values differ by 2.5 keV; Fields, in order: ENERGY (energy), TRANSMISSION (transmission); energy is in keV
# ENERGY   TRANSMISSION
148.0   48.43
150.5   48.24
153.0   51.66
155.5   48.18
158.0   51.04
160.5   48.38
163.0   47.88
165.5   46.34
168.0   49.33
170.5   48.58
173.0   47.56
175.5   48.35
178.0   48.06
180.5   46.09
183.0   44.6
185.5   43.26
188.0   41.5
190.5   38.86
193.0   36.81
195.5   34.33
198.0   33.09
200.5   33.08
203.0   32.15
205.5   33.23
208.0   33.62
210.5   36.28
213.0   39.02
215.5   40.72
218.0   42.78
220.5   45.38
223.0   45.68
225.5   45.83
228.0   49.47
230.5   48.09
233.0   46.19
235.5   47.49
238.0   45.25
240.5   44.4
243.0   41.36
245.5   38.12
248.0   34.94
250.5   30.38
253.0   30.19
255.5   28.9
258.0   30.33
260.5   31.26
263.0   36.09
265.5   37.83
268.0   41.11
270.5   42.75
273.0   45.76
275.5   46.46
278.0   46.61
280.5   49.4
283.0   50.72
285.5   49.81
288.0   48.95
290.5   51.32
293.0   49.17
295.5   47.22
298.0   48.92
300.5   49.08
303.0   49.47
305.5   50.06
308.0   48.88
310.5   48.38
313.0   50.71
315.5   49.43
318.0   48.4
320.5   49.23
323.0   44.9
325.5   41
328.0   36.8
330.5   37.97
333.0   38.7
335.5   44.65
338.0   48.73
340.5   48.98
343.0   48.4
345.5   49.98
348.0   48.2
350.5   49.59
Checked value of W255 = 5.5 keV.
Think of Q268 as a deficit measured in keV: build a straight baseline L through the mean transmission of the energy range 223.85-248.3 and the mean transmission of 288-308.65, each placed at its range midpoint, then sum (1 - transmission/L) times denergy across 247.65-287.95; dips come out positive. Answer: 6.1 keV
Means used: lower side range 44.5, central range 39.9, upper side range 49.3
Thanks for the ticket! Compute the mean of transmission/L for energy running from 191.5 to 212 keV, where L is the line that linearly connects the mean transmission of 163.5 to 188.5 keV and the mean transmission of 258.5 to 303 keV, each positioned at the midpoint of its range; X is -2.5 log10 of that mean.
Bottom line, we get 0.328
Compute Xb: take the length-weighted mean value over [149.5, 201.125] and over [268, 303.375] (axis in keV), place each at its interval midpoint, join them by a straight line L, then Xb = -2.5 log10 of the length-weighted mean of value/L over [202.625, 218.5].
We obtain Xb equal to 0.24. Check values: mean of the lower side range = 44.7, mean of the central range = 36.8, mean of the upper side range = 48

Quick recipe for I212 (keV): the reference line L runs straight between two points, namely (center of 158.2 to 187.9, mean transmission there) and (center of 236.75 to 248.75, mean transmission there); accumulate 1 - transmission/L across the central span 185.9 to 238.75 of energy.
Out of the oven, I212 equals 3.7 keV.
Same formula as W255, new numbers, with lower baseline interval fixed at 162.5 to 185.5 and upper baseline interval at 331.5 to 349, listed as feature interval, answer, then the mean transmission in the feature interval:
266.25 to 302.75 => -0.6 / 47.6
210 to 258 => 6.3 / 40.9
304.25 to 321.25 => -0.9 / 49.3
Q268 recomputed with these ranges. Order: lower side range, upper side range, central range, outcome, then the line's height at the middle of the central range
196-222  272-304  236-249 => 0.2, 41.9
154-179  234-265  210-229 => -1.2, 40.9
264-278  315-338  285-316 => -4.3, 43.3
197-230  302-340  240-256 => 2.4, 41.5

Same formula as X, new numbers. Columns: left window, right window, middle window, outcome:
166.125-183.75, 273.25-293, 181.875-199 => 0.220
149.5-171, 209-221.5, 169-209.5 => 0.114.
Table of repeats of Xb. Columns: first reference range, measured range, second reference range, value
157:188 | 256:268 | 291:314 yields 0.377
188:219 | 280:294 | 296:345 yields -0.147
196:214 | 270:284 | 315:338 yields -0.183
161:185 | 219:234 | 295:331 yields 0.010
